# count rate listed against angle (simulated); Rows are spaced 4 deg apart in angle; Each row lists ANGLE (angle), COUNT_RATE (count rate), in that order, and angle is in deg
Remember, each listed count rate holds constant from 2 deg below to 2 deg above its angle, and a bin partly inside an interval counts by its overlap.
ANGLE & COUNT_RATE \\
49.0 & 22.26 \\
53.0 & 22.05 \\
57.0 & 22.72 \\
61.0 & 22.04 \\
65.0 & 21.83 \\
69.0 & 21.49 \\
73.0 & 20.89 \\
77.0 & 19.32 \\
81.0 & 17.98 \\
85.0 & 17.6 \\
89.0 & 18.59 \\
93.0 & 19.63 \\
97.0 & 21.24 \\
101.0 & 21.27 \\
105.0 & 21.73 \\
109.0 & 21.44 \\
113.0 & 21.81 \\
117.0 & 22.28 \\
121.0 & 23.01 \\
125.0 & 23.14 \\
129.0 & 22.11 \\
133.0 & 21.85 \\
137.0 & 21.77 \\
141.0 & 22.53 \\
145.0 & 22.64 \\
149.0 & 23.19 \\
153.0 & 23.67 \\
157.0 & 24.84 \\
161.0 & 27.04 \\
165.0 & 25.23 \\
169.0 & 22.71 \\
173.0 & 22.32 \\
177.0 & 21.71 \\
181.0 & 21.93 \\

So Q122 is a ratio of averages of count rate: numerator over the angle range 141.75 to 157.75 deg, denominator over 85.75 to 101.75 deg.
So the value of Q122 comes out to 1.18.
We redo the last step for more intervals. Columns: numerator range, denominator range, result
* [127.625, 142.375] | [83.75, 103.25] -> 1.11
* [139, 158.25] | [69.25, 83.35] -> 1.19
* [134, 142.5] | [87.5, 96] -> 1.14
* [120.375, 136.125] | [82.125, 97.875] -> 1.18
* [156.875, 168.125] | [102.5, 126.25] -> 1.15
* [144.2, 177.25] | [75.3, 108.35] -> 1.21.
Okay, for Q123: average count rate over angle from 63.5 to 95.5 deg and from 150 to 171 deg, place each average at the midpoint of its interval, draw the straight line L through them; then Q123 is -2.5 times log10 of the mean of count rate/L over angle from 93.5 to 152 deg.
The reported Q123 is 0.01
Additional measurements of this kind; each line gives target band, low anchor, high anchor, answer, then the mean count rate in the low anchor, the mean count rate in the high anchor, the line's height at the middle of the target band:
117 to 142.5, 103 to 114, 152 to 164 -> 0.038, 21.6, 25.3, 23.2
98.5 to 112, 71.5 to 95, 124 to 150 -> -0.058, 19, 22.4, 20.4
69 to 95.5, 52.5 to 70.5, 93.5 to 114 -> 0.131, 22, 21.3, 21.7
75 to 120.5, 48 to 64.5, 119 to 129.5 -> 0.114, 22.2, 22.8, 22.6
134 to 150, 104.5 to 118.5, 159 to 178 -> 0.023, 21.8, 23.9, 22.9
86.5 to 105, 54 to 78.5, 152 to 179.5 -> 0.098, 21.5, 23.9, 22.2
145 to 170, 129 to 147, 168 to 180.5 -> -0.102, 22.2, 22.2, 22.2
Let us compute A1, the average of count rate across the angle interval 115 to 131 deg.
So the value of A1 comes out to 22.6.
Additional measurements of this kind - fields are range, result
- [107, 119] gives 21.8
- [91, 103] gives 20.7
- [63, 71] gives 21.7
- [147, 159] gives 23.9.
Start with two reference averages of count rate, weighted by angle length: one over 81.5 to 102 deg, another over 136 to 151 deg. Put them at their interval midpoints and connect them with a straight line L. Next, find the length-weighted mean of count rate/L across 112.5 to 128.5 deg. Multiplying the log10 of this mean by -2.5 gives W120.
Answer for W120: -0.07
